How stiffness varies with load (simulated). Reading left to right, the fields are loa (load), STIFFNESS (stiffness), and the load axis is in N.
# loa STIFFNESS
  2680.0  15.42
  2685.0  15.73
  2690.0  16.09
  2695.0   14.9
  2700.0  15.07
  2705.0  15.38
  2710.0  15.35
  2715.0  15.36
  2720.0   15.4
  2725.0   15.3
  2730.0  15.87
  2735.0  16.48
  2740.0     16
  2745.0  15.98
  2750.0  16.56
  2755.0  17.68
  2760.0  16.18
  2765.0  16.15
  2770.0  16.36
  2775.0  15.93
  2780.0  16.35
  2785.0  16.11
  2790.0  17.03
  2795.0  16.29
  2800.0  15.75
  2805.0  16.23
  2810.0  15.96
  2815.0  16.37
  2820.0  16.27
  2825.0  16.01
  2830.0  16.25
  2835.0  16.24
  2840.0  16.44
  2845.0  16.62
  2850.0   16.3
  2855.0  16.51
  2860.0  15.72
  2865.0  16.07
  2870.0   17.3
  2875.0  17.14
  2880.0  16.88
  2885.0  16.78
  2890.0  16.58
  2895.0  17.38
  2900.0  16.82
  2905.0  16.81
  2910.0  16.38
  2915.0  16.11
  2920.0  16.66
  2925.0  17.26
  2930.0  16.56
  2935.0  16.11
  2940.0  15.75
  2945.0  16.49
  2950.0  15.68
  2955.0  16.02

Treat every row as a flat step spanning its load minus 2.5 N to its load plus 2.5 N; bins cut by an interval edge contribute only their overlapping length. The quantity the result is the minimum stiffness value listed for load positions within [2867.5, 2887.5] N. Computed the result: 16.78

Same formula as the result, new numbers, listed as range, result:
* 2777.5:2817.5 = 15.75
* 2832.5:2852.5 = 16.24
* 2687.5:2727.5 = 14.9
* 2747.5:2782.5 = 15.93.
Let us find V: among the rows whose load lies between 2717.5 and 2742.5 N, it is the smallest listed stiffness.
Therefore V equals 15.3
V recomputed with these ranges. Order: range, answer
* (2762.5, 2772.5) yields 16.15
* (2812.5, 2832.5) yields 16.01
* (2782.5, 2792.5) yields 16.11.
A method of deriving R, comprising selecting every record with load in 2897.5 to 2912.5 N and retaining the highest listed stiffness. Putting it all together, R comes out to 16.82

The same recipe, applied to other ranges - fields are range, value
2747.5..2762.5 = 17.68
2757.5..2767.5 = 16.18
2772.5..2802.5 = 17.03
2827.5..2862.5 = 16.62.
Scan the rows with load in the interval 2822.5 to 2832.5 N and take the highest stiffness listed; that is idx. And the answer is 16.25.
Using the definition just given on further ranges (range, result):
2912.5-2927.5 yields 17.26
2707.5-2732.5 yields 15.87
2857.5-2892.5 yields 17.3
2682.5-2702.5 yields 16.09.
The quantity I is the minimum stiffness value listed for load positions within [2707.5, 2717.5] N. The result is 15.35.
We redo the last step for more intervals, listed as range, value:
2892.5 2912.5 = 16.38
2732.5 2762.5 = 15.98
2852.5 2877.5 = 15.72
